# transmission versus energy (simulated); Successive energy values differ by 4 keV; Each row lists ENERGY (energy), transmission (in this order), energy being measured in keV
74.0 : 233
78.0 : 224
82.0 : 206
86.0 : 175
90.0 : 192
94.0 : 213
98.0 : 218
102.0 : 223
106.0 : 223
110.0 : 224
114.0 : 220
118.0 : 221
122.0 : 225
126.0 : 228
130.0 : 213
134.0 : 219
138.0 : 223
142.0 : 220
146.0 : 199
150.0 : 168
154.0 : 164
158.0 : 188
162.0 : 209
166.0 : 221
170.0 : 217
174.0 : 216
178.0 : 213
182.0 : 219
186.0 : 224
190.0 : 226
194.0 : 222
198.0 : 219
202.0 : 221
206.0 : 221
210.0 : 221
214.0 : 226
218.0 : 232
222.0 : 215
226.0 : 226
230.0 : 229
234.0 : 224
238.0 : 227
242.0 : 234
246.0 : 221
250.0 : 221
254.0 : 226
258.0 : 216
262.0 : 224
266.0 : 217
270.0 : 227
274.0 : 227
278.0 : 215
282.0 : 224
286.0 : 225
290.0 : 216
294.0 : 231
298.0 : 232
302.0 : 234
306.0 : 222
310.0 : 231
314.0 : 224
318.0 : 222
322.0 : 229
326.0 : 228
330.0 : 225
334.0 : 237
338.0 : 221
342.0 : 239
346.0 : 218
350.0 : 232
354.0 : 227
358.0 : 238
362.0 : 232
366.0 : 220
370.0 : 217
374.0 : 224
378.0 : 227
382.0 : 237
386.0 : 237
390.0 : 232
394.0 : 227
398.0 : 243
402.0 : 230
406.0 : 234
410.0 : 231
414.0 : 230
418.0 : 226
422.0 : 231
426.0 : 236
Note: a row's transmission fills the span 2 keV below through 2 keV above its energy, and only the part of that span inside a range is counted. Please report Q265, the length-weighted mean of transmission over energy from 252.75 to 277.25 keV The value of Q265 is 222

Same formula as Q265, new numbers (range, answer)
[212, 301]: 224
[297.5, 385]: 228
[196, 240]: 224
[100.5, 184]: 212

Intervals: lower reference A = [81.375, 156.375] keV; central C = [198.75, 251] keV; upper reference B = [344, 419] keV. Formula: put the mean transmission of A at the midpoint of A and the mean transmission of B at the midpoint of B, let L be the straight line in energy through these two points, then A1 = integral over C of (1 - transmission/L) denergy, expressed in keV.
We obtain -1.7 keV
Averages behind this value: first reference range 209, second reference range 230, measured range 224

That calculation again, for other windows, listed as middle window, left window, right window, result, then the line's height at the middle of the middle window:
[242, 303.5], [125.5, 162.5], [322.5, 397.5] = -1.7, 218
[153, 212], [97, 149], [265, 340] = 1.8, 221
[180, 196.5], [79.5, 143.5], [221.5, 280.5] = -0.2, 220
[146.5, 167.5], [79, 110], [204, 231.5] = 2.6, 217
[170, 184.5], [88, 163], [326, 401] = -0.1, 214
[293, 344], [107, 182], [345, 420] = -0.9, 225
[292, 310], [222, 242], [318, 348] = -0.2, 227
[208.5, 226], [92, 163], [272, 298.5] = -0.4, 218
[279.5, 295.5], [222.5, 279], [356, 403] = 0.2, 226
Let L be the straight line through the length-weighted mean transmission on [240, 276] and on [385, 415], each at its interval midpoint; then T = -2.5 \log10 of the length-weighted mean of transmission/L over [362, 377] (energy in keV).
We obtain 0.041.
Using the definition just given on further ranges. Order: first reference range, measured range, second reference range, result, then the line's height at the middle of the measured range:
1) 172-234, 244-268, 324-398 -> 0.02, 224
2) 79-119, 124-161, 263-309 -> 0.06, 215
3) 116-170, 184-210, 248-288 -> -0.04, 214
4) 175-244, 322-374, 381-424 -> 0.01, 230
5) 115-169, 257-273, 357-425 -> -0.01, 219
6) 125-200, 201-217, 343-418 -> -0.04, 215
